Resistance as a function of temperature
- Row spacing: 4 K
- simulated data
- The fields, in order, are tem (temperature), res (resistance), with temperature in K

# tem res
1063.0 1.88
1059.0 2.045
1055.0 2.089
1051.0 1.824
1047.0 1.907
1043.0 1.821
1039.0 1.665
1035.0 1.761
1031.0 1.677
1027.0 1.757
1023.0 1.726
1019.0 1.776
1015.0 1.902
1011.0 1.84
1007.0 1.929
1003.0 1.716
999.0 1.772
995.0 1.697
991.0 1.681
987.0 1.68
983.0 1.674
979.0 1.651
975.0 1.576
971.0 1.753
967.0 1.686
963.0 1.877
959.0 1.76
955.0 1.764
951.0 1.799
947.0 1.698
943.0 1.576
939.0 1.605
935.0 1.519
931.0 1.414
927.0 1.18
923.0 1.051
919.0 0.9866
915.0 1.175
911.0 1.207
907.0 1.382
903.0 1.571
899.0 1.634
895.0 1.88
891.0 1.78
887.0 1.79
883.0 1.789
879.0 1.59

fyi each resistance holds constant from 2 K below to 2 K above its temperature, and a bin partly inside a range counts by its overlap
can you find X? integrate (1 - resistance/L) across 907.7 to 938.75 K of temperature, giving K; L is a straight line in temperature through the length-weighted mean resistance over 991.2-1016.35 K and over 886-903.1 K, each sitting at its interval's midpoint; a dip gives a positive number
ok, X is 9.03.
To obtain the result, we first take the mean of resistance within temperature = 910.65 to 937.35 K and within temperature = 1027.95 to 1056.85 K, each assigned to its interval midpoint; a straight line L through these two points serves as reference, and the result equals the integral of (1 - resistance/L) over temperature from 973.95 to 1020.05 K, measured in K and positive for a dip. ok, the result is -4.5 K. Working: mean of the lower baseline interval 1.22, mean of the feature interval 1.74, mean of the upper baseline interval 1.82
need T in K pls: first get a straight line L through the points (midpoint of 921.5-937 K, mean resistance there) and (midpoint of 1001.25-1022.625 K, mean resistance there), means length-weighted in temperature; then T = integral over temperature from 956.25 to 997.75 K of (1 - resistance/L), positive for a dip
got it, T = -2.80 K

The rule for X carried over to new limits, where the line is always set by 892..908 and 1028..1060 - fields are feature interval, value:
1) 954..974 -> -0.3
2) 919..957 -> 4.8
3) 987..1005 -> 0.6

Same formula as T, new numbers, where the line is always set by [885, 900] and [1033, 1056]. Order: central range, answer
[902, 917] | 3.93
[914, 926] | 4.82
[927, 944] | 2.94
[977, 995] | 1.38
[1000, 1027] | 0.21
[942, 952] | 0.60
